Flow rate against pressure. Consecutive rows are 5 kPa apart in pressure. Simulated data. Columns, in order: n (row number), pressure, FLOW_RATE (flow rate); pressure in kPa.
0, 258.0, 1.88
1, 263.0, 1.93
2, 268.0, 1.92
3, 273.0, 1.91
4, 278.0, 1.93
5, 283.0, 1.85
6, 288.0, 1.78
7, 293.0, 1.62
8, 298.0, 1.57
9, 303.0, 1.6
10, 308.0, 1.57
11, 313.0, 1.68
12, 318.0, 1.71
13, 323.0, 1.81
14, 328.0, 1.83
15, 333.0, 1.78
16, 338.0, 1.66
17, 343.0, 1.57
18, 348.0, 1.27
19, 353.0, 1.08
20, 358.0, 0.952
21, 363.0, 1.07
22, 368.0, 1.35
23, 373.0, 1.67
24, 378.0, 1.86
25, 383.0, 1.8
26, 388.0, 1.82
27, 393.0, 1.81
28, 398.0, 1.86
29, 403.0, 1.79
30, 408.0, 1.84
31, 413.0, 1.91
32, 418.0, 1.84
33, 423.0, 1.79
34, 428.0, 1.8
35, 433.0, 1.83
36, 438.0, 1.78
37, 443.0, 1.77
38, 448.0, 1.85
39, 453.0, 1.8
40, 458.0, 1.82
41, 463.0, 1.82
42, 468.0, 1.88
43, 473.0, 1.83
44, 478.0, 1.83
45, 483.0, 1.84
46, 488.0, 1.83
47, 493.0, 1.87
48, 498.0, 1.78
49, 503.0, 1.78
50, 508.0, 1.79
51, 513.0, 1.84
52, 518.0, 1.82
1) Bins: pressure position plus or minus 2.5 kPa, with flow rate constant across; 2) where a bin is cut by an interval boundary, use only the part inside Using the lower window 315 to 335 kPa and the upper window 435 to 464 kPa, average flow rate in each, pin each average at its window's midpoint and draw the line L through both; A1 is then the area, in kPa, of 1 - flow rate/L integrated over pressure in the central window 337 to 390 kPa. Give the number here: 9.9 kPa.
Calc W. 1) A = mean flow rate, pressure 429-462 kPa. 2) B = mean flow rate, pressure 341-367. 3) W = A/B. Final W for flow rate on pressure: 1.5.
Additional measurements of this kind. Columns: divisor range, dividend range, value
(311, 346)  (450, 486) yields 1.07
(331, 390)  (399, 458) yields 1.23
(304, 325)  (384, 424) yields 1.09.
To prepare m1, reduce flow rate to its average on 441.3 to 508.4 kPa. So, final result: 1.82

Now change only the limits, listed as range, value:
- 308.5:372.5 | 1.49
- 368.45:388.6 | 1.74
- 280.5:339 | 1.71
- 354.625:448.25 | 1.7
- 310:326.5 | 1.73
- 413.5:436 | 1.82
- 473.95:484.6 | 1.83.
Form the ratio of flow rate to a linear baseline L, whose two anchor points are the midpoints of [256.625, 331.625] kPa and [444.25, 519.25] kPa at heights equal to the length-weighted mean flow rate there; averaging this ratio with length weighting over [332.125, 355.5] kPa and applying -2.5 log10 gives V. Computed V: 0.225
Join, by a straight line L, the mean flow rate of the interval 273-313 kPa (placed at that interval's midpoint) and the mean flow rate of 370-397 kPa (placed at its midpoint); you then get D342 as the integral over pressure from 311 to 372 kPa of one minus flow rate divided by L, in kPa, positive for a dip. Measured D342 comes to 9.3 kPa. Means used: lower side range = 1.71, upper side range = 1.79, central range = 1.48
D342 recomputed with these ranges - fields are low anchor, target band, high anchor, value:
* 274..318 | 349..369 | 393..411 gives 7.6 kPa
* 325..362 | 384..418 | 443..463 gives -4.2 kPa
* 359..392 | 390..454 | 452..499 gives -4.8 kPa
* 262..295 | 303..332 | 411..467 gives 2.0 kPa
